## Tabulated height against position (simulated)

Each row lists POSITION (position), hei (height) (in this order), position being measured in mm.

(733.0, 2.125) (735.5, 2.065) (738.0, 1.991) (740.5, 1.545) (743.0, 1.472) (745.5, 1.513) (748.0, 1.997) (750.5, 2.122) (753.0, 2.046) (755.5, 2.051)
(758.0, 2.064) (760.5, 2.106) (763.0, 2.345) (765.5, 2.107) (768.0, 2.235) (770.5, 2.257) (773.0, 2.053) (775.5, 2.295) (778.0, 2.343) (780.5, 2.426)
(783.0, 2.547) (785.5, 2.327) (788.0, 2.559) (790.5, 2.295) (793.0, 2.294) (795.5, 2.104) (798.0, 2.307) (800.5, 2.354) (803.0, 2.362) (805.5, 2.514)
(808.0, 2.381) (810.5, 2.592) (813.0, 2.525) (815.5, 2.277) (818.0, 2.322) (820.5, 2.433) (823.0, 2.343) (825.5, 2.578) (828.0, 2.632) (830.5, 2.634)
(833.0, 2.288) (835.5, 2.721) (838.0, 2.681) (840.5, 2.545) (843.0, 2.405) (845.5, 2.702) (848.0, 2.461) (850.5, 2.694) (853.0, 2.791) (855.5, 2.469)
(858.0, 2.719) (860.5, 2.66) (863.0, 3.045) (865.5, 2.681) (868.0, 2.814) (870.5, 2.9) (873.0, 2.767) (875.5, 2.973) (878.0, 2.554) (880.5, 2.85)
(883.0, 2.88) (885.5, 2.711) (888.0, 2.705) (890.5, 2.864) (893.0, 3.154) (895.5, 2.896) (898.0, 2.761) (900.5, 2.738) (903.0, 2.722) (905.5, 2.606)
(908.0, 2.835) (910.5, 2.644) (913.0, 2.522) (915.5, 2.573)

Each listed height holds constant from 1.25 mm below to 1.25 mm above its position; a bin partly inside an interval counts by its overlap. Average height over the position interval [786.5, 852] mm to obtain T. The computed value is 2.46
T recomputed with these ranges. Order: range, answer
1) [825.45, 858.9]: 2.59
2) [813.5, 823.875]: 2.36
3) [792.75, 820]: 2.37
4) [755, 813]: 2.31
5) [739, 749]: 1.63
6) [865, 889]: 2.79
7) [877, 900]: 2.82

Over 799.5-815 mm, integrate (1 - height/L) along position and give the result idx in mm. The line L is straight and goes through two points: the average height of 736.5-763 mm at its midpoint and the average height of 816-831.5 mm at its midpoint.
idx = -0.6 mm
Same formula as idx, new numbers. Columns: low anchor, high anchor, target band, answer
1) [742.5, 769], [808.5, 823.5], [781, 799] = -0.87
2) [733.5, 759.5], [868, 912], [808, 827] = -0.79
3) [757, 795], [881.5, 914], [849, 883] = -1.52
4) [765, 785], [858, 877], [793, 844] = 1.91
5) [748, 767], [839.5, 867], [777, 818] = -0.85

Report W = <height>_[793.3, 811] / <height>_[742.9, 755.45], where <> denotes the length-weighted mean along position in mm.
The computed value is 1.3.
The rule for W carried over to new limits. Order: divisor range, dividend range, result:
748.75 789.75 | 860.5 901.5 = 1.26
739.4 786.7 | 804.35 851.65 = 1.20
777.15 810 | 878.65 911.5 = 1.18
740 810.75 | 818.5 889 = 1.21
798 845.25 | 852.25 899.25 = 1.13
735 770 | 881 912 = 1.41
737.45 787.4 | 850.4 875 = 1.32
